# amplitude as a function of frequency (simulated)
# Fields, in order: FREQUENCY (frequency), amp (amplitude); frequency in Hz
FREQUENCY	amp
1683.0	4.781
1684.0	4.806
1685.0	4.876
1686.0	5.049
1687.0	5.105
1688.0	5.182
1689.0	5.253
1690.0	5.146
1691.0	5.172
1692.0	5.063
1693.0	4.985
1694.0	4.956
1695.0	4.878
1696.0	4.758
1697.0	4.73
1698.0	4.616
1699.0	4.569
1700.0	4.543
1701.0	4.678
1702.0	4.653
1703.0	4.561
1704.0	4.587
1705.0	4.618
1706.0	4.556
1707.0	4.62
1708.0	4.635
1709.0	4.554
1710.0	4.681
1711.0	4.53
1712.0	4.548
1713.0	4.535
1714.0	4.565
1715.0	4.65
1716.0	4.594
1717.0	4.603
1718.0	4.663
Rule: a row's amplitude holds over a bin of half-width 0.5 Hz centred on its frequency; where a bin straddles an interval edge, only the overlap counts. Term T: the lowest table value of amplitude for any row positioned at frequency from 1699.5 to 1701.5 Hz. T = 4.543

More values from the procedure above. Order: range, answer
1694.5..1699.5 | 4.569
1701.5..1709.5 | 4.554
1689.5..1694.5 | 4.956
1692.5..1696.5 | 4.758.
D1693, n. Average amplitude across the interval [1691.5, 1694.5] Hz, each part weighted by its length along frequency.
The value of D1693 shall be 5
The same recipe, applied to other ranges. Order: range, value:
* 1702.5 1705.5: 4.59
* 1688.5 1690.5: 5.2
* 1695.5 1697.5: 4.74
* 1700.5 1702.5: 4.67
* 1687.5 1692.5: 5.16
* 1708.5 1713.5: 4.57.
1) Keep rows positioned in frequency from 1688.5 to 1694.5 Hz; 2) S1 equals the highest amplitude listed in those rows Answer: 5.253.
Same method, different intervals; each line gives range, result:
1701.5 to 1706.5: 4.653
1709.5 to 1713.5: 4.681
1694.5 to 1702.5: 4.878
